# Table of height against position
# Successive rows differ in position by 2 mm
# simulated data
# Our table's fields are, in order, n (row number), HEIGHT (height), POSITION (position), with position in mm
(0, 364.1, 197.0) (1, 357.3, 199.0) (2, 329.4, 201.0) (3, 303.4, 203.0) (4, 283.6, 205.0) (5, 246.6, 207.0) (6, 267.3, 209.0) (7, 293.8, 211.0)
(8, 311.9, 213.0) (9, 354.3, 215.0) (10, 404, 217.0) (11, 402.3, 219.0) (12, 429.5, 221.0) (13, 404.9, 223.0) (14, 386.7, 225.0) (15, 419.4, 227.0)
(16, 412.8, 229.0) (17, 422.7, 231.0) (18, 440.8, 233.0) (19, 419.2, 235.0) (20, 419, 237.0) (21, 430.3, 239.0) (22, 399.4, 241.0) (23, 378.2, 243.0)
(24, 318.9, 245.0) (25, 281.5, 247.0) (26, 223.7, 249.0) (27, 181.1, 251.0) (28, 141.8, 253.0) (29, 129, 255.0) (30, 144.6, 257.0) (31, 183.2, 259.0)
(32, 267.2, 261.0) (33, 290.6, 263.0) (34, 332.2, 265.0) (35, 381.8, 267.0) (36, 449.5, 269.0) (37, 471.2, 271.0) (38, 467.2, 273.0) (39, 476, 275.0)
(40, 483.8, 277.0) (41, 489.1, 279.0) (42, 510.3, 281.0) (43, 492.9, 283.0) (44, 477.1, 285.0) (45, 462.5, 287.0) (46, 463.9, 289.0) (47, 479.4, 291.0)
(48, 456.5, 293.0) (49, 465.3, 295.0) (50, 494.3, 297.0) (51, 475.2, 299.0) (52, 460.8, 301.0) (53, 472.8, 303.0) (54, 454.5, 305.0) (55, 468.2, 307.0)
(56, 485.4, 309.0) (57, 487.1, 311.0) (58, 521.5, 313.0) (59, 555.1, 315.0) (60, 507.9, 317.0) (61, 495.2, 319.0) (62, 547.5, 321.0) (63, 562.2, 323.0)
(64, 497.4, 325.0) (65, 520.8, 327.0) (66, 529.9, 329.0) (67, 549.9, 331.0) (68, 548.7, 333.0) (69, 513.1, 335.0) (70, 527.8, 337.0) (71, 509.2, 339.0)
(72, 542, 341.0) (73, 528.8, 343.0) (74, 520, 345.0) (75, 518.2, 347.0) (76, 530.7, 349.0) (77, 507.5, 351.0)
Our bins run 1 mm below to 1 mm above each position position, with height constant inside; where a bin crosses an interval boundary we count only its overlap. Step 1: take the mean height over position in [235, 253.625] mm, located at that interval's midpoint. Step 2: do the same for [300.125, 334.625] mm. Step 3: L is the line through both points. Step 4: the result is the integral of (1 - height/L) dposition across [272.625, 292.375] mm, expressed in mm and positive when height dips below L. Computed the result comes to -3.0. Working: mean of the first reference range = 318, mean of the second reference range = 510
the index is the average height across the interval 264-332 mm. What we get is 484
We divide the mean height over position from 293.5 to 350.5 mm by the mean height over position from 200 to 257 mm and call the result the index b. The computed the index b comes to 1.5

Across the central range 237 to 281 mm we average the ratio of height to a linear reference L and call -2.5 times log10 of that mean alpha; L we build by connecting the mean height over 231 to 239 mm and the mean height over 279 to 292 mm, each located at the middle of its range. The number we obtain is 0.33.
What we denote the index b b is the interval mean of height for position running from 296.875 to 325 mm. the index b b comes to 499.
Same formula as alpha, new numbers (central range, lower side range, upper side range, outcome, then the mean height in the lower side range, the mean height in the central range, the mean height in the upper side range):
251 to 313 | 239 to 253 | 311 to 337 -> 0.00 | 296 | 409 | 527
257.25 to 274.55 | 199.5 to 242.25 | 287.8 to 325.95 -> 0.24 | 370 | 350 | 492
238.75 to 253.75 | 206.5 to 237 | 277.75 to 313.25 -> 0.37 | 378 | 290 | 478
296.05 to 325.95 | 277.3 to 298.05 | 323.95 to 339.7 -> 0.01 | 479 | 499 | 525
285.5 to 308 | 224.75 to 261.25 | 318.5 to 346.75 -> -0.06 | 315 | 469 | 528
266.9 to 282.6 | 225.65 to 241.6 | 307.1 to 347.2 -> -0.02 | 420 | 472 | 522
